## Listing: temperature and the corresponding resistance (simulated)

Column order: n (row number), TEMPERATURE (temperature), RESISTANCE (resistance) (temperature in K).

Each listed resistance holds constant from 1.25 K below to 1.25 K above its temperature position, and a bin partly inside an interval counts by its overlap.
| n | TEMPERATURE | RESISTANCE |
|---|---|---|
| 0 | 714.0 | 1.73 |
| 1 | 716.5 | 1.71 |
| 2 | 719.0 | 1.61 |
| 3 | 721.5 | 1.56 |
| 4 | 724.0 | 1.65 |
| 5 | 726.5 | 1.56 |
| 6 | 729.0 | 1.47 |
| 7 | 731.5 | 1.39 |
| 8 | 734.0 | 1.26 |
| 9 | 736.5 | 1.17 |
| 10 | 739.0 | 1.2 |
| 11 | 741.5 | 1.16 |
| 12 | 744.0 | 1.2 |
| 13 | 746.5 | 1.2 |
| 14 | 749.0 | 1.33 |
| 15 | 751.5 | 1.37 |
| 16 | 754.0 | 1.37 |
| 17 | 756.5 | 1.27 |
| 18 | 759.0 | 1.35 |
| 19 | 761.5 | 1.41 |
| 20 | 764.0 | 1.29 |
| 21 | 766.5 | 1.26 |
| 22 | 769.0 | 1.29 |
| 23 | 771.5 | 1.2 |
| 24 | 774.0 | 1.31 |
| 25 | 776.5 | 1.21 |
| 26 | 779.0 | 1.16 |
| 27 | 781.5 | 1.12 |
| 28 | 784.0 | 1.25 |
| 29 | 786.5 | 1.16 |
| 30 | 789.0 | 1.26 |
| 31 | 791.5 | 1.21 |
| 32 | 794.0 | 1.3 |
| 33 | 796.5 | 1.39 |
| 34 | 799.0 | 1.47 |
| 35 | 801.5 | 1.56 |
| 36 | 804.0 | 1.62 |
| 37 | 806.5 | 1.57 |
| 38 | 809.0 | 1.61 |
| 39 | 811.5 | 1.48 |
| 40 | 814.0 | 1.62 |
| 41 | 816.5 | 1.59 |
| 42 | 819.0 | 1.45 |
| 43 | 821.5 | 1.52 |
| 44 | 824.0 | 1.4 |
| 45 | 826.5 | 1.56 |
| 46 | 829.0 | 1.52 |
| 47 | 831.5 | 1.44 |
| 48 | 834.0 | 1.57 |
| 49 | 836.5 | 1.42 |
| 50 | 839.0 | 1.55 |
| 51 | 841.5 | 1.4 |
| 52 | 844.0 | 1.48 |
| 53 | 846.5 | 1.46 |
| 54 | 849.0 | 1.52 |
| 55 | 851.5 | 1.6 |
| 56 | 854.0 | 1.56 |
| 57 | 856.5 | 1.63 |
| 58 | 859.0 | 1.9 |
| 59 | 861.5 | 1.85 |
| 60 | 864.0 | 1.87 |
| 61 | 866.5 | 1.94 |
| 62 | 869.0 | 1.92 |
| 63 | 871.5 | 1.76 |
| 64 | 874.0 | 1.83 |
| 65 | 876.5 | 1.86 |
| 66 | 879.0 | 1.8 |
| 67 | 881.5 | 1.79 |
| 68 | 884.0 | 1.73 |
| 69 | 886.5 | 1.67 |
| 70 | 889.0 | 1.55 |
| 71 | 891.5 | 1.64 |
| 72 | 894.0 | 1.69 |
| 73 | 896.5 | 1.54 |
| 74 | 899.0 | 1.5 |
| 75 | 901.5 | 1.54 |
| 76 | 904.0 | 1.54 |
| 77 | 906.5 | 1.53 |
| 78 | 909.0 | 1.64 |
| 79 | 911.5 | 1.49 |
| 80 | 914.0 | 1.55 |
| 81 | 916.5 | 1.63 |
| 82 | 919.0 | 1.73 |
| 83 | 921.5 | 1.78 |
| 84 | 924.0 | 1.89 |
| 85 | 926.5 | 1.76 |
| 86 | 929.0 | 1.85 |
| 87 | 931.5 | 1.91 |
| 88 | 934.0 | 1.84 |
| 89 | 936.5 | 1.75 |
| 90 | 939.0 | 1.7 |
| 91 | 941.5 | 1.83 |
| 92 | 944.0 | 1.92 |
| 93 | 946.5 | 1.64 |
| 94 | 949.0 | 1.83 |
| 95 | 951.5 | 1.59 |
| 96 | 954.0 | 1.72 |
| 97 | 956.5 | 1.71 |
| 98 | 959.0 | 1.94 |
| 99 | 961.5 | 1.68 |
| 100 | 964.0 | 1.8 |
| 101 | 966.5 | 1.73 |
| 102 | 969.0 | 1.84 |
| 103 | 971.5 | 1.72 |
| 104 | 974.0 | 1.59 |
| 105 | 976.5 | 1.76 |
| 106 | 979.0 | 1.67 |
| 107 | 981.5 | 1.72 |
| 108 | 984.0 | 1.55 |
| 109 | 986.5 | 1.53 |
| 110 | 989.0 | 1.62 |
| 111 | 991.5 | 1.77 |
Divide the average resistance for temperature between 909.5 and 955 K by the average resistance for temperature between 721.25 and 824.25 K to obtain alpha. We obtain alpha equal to 1.3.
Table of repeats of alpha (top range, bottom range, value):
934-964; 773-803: 1.37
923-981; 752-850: 1.26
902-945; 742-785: 1.36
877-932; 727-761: 1.29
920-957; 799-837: 1.17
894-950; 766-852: 1.20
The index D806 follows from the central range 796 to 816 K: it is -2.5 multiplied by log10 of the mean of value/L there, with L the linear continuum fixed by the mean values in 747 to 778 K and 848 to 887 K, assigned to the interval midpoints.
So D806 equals -0.038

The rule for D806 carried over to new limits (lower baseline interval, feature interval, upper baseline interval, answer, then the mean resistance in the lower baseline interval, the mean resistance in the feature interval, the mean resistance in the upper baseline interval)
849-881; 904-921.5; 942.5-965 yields 0.107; 1.78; 1.6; 1.76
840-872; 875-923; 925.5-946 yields 0.069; 1.68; 1.64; 1.81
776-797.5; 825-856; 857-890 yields 0.052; 1.23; 1.51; 1.8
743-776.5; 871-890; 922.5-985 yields -0.110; 1.29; 1.75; 1.76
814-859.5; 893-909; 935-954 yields 0.067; 1.53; 1.56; 1.75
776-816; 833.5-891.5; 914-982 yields -0.090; 1.38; 1.68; 1.76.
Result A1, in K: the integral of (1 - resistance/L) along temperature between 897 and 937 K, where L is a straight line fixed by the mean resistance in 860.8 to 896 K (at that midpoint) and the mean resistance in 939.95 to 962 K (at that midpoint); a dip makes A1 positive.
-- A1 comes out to 2.0 K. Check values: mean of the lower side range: 1.77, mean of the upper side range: 1.76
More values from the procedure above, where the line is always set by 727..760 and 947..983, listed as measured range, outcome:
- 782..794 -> 1.4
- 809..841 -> -1.3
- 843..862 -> -1.4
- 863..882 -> -3.7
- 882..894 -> -0.6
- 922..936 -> -1.5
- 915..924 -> -0.5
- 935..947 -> -0.7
